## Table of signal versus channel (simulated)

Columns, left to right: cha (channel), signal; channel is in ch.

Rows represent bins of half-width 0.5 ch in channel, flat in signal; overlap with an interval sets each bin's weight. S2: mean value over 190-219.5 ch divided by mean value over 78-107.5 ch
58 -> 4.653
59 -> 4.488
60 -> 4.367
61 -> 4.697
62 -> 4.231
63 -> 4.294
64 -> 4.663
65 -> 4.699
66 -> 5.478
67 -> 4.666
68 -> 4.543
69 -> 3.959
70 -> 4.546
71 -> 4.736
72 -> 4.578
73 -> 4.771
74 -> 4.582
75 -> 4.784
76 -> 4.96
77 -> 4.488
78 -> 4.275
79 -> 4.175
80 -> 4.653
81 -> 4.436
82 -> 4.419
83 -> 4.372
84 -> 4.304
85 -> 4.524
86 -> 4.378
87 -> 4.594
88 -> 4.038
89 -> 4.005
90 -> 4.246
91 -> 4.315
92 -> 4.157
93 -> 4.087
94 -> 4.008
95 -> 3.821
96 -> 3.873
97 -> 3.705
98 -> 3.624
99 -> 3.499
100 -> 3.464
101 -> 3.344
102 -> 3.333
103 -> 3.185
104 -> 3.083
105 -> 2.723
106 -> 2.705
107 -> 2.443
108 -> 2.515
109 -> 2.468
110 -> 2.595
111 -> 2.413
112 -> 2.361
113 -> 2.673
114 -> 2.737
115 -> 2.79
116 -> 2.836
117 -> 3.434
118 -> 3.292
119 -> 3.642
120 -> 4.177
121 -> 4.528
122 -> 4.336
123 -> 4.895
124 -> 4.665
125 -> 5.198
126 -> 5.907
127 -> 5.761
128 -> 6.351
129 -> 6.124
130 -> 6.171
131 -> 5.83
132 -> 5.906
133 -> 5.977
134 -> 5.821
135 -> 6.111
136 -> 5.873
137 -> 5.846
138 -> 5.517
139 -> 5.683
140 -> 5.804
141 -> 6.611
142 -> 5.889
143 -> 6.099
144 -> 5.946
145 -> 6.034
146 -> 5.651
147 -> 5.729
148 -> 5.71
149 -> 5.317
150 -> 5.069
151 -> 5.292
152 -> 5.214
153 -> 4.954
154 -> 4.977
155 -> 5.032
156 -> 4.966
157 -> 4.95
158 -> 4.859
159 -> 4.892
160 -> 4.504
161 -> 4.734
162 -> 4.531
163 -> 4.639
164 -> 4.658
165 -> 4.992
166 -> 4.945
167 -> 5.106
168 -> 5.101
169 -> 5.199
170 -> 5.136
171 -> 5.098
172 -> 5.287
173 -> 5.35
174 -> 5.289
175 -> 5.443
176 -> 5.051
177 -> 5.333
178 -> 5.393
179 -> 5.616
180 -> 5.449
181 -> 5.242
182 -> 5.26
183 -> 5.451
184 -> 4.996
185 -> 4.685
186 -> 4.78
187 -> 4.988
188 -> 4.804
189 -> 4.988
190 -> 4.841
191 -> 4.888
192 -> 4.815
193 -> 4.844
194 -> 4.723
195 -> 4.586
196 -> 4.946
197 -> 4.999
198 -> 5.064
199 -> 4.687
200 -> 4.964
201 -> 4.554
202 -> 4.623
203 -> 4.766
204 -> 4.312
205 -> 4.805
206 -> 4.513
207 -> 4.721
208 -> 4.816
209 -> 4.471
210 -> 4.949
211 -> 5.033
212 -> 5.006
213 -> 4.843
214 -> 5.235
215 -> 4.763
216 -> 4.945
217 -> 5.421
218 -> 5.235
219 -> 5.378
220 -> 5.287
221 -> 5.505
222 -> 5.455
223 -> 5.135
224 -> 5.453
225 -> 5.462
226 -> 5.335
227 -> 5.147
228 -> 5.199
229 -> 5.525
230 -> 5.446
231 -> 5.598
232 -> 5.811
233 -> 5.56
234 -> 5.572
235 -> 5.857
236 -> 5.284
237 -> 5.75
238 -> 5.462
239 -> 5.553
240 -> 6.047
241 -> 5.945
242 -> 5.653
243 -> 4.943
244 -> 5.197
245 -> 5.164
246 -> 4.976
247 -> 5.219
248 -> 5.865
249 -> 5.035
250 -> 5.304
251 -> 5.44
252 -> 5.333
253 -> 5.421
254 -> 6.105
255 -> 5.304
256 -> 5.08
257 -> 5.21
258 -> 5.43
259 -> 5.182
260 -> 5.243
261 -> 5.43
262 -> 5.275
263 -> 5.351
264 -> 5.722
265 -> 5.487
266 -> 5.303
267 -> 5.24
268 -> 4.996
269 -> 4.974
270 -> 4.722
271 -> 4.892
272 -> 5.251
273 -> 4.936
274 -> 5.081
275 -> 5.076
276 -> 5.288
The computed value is 1.26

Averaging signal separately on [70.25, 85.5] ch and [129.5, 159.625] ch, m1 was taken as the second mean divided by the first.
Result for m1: 1.2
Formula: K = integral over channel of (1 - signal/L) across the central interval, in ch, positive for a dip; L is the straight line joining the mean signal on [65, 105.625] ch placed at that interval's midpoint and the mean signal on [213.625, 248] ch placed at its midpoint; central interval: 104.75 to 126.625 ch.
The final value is 4.9 ch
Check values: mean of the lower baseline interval 4.17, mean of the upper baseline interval 5.4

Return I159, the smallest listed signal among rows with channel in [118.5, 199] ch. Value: 3.642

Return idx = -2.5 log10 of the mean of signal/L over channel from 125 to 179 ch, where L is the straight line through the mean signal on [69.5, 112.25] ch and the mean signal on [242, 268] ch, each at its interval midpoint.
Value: -0.23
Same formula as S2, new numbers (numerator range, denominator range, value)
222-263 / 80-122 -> 1.52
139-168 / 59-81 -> 1.15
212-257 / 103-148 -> 1.17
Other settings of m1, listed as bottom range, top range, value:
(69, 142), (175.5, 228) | 1.16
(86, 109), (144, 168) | 1.43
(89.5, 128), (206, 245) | 1.46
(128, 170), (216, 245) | 1.01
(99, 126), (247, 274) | 1.58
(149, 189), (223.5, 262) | 1.07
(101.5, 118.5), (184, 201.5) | 1.73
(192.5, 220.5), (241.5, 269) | 1.09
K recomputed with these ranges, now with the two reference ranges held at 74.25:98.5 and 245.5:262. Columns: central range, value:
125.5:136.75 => -3.5 ch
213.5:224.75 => -0.3 ch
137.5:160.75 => -3.7 ch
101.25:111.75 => 3.9 ch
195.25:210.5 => 0.8 ch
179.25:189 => -0.4 ch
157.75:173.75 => -0.6 ch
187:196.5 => 0.2 ch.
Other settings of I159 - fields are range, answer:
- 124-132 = 4.665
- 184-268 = 4.312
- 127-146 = 5.517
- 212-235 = 4.763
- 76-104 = 3.083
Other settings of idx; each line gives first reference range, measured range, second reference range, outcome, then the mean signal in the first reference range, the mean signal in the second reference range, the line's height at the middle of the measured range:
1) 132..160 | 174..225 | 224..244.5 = 0.106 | 5.54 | 5.52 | 5.52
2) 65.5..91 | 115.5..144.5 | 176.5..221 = -0.134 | 4.5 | 4.96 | 4.7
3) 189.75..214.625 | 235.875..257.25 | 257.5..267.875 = -0.046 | 4.8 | 5.35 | 5.21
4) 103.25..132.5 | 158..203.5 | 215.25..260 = -0.062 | 3.94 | 5.41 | 4.71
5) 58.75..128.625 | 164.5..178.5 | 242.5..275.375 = -0.129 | 4.04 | 5.25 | 4.61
